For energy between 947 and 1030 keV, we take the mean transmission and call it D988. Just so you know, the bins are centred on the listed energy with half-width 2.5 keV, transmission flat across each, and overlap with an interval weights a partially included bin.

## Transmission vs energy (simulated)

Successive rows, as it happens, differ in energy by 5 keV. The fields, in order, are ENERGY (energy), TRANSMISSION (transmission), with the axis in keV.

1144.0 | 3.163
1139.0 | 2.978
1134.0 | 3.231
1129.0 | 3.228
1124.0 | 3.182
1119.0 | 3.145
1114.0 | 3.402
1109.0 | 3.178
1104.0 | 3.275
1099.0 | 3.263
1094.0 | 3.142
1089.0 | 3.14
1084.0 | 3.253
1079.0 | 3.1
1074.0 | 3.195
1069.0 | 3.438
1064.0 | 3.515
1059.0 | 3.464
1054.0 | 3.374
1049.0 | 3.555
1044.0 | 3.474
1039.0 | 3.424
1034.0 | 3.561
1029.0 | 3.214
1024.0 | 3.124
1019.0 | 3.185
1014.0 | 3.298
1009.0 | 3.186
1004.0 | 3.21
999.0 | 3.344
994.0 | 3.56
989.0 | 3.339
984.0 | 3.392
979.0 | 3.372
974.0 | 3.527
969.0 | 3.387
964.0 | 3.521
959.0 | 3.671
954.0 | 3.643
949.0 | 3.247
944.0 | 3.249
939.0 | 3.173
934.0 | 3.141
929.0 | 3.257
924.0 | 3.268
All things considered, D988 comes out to 3.37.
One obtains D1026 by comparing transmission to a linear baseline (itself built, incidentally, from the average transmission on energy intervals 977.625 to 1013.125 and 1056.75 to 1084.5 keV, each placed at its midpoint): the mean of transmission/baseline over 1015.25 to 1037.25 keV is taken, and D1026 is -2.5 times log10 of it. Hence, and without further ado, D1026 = 0.02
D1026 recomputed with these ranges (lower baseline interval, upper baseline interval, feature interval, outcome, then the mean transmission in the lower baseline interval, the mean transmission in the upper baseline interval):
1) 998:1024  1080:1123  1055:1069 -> -0.08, 3.23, 3.22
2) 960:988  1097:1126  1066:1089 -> 0.02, 3.45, 3.24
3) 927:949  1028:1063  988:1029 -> 0.03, 3.21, 3.45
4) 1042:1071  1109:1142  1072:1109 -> 0.05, 3.47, 3.19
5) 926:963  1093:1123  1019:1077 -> -0.03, 3.35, 3.24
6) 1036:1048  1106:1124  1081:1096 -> 0.05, 3.47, 3.23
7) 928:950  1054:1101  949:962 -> -0.11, 3.21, 3.28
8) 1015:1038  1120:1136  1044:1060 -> -0.07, 3.28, 3.21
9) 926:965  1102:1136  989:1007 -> -0.01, 3.36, 3.23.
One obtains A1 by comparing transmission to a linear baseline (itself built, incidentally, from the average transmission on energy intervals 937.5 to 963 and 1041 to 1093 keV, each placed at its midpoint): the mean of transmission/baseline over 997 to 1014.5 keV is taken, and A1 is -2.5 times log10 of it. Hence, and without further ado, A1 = 0.04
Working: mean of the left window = 3.41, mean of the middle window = 3.25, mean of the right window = 3.35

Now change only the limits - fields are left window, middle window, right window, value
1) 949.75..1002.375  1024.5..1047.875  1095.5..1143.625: -0.01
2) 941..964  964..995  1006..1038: -0.02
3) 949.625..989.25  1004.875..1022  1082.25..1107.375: 0.05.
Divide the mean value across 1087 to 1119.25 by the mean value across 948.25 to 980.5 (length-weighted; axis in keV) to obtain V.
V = 0.9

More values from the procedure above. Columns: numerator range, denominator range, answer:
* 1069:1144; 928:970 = 0.95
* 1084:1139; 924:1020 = 0.96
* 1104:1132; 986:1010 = 0.97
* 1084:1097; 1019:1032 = 0.99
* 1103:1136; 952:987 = 0.92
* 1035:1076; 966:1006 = 1.01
